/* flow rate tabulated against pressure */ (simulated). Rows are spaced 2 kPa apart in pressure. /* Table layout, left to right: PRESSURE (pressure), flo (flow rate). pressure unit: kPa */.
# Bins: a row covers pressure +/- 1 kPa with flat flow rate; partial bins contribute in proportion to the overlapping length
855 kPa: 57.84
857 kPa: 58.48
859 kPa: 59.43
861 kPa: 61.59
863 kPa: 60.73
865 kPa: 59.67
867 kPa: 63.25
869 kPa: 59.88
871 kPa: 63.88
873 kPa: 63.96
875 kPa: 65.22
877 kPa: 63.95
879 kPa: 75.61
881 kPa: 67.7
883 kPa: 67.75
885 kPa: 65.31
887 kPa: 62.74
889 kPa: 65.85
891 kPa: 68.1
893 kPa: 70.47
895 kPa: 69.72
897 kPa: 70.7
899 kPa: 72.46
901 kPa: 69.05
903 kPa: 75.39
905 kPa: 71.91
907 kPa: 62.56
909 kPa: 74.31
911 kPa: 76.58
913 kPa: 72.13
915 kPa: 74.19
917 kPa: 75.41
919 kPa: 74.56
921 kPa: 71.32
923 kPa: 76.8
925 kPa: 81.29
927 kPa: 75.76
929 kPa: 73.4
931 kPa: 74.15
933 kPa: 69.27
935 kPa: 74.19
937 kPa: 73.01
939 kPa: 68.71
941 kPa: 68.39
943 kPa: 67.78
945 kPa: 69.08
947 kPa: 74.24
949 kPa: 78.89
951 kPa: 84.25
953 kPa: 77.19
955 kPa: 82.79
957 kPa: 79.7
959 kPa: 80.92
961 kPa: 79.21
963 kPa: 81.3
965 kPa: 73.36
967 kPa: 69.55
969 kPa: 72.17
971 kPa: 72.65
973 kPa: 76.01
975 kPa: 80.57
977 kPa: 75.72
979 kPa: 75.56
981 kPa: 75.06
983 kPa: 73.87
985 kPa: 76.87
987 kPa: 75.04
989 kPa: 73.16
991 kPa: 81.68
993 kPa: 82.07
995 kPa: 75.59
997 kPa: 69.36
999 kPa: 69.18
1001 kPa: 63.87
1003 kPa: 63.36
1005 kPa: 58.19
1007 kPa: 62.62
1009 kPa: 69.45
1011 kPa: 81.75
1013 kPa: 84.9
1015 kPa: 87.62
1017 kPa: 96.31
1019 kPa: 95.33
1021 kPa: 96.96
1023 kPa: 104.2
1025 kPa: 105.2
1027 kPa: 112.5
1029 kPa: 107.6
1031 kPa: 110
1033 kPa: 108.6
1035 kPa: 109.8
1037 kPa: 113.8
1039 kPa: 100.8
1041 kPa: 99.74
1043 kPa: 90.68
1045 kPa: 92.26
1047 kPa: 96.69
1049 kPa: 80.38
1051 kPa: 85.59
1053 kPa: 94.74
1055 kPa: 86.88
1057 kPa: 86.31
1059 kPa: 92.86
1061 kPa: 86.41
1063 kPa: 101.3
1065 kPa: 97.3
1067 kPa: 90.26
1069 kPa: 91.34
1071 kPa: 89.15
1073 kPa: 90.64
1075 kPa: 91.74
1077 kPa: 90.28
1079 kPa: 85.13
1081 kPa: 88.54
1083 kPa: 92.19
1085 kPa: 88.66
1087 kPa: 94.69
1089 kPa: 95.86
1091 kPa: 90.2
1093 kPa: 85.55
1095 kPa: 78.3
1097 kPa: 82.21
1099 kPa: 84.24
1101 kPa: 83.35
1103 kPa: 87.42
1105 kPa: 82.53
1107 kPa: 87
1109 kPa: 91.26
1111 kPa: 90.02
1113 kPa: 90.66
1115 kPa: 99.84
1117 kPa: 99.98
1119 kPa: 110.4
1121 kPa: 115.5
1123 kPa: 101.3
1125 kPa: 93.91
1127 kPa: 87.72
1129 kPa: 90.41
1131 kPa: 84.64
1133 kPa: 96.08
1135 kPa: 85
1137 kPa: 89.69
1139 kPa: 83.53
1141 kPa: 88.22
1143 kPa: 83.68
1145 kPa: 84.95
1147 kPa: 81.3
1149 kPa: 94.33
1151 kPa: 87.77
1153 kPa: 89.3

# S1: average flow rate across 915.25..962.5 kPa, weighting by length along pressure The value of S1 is 75.3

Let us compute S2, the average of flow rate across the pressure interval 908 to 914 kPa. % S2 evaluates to 74.3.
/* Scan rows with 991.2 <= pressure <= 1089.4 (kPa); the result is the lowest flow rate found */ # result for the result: 58.19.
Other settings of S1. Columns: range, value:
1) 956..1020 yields 76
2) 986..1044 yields 87.9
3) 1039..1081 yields 91.2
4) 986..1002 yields 73.7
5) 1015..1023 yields 96.1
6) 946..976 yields 77.5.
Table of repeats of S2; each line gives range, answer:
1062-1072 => 93.9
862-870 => 60.9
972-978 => 77.4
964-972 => 71.9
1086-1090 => 95.3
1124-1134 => 90.6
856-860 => 59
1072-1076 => 91.2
